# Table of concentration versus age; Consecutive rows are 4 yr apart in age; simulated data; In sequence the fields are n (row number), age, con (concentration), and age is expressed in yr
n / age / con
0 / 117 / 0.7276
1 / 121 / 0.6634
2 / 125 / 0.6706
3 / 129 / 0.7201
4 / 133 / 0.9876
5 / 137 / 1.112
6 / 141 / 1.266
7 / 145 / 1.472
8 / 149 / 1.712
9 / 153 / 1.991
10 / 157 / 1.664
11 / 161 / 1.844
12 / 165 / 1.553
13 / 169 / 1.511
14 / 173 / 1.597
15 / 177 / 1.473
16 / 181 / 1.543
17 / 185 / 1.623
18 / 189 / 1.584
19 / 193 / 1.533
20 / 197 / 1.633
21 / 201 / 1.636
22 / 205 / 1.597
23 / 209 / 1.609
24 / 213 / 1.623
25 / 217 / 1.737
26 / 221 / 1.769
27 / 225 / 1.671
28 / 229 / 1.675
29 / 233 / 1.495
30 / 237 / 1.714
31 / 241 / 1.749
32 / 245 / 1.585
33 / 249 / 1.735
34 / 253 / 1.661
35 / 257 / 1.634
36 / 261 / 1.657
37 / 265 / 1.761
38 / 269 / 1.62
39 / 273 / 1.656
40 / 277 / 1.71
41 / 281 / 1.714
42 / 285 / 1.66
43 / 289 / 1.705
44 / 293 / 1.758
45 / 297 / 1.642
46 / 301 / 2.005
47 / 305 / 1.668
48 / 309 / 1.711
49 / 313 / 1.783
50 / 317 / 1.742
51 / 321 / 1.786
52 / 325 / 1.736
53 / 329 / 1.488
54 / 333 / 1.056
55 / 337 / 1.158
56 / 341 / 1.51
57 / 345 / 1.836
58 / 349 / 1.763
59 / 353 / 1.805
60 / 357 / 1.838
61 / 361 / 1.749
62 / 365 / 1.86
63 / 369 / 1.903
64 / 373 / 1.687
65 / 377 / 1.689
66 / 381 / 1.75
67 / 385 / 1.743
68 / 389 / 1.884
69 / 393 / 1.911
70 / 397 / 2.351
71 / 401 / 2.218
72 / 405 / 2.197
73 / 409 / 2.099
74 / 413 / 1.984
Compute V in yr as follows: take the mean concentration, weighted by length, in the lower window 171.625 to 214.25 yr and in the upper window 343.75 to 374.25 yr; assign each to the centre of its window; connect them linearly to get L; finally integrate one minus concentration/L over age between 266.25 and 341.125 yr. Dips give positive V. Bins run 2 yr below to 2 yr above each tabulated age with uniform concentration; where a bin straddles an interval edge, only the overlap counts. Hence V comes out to 3.9 yr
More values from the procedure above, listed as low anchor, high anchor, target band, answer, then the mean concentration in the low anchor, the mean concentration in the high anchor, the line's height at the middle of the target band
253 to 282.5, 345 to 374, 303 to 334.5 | 2.13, 1.68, 1.81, 1.75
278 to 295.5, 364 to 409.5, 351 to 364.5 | 0.48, 1.71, 1.94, 1.87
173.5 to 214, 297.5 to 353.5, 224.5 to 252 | -0.96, 1.58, 1.64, 1.6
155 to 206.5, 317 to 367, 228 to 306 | -3.44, 1.6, 1.64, 1.62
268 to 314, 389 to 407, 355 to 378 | 2.54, 1.72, 2.14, 2.01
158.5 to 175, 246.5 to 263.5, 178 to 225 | 0.58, 1.63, 1.67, 1.64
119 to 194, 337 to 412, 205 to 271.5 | -4.18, 1.39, 1.86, 1.57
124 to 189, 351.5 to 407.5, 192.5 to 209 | -0.83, 1.44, 1.9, 1.53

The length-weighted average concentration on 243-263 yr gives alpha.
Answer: 1.65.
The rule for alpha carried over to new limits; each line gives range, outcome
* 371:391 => 1.75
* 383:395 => 1.85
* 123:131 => 0.695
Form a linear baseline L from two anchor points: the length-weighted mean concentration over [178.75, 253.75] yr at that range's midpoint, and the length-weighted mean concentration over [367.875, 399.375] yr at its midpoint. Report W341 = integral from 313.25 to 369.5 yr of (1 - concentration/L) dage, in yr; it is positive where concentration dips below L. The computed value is 4.8 yr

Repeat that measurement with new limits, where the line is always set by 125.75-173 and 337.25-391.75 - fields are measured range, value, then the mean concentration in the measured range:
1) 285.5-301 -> -0.9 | 1.74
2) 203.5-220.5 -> -1.5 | 1.65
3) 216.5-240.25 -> -2.0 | 1.68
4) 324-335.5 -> 2.1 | 1.39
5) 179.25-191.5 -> -0.8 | 1.58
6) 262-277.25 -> -0.7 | 1.68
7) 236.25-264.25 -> -1.8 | 1.68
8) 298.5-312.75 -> -1.1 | 1.79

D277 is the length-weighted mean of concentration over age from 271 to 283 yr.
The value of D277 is 1.69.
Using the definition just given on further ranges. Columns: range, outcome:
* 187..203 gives 1.6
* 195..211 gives 1.62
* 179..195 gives 1.57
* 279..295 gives 1.71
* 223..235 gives 1.61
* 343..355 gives 1.8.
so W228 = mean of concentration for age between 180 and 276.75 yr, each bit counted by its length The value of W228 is 1.65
